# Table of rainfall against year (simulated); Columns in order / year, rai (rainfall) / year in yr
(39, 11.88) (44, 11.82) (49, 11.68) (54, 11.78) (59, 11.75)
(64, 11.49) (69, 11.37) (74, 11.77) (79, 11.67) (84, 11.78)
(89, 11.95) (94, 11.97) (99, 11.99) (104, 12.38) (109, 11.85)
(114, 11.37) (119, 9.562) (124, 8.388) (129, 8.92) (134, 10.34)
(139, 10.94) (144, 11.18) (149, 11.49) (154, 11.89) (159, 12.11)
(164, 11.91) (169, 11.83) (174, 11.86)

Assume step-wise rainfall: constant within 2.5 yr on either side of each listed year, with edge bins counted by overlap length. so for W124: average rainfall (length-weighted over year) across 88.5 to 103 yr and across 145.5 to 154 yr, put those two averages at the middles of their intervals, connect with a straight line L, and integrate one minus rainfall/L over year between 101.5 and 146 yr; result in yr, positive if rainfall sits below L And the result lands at 4.7 yr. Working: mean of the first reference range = 12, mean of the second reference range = 11.6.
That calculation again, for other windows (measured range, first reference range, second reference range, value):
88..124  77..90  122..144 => -1.4 yr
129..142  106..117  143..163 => 1.5 yr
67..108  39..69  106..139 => -3.5 yr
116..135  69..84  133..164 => 3.7 yr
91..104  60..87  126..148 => -1.1 yr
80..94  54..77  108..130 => -1.2 yr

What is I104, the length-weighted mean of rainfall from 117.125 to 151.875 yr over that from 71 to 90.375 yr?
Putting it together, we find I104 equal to 0.9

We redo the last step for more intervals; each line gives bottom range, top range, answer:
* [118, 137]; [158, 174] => 1.28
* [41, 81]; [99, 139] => 0.90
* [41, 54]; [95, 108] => 1.03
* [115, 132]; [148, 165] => 1.29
